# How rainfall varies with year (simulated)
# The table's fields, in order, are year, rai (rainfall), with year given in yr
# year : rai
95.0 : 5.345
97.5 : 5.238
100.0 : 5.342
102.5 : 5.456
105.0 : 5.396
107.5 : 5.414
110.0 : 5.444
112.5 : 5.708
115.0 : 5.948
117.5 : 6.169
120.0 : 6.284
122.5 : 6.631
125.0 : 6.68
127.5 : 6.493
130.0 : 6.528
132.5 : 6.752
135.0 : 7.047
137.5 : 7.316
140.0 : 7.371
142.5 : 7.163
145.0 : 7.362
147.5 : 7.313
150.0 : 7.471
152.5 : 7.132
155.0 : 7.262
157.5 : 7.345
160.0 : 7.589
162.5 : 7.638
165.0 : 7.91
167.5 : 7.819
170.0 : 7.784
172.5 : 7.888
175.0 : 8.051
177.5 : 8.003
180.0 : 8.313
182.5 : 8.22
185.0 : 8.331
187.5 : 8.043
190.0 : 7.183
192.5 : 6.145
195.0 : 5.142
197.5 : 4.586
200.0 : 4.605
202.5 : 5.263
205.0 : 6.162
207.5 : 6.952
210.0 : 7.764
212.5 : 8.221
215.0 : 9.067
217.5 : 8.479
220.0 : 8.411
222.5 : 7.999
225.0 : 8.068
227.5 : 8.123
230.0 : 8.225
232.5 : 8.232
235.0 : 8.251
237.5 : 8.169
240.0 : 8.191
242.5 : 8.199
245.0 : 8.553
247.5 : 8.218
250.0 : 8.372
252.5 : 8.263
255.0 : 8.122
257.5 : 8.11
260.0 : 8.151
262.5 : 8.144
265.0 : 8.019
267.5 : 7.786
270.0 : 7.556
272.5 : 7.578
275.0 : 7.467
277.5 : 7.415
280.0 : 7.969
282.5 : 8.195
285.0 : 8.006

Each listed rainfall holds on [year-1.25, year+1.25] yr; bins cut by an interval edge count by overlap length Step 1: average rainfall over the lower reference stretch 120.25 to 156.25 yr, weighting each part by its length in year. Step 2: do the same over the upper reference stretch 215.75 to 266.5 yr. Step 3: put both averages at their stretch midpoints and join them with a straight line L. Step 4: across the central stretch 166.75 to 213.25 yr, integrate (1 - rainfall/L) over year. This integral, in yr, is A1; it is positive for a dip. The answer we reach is 3.3 yr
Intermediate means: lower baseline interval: 7.02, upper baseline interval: 8.22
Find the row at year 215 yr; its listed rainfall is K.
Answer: 9.067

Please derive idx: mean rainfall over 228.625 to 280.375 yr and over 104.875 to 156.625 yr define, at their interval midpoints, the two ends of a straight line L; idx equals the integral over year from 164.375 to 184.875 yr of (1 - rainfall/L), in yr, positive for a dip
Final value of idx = -2.5 yr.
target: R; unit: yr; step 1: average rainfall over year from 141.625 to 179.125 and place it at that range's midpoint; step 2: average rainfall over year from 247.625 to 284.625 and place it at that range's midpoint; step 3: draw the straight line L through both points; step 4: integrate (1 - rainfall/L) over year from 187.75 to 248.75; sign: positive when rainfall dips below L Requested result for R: 2.8 yr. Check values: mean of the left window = 7.59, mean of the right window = 7.95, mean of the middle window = 7.44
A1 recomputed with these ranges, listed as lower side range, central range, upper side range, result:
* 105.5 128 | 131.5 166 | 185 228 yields -4.9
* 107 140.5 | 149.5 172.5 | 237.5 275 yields -2.3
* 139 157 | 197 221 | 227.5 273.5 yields 2.4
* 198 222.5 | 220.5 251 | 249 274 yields -2.6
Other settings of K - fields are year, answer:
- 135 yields 7.047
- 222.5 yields 7.999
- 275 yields 7.467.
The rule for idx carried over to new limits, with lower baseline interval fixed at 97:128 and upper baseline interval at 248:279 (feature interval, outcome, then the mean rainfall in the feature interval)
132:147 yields -2.32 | 7.2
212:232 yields -2.64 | 8.32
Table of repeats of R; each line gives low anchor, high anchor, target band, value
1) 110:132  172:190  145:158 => -0.2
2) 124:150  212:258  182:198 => 1.8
